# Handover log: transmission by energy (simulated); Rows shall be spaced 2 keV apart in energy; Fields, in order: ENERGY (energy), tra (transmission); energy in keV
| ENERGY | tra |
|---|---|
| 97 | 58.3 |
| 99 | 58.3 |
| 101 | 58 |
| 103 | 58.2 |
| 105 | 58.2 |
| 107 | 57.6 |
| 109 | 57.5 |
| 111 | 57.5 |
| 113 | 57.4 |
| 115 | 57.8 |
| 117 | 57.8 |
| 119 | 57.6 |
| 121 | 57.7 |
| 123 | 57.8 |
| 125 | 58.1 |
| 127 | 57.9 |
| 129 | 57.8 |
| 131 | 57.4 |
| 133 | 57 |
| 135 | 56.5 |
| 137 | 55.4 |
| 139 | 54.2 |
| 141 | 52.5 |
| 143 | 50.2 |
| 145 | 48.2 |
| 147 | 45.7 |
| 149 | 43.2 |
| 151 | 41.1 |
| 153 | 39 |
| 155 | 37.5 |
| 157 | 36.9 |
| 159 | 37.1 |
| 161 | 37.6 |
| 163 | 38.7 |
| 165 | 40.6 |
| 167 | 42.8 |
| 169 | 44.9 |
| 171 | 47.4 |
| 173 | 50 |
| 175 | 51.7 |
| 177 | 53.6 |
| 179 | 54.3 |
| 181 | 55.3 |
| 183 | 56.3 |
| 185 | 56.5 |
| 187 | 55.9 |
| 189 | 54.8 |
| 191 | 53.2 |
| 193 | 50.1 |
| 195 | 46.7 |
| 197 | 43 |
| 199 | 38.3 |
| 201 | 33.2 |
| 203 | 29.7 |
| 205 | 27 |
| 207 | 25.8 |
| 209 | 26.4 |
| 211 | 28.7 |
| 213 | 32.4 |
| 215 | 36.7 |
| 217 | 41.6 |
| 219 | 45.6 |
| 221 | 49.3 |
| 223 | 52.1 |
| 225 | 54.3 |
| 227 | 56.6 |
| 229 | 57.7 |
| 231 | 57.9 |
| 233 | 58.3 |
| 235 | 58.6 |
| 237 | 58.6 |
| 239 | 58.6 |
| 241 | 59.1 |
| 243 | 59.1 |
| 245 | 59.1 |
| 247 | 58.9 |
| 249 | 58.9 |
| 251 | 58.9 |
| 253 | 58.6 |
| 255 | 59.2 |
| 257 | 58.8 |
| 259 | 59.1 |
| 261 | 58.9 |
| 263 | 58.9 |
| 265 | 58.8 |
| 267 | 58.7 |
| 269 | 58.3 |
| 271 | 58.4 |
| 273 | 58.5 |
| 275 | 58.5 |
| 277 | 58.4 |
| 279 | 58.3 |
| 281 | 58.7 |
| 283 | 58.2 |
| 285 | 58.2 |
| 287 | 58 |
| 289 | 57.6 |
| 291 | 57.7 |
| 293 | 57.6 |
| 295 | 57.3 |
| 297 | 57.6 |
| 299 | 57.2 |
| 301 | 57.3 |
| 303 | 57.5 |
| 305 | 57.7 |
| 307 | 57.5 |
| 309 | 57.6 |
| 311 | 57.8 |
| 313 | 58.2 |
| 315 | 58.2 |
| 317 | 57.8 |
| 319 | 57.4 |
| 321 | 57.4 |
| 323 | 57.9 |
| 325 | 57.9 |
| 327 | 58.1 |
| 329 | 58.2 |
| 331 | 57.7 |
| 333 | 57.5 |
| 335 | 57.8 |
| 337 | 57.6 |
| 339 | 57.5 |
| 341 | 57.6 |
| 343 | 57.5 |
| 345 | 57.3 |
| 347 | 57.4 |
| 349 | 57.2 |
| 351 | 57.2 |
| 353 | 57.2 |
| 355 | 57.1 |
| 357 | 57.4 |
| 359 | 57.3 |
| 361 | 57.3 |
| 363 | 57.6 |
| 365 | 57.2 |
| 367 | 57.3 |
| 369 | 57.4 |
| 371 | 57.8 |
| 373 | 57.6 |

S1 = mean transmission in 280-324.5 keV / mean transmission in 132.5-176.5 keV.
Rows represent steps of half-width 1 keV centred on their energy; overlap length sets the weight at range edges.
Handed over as 1.26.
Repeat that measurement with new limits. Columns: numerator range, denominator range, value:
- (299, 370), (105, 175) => 1.14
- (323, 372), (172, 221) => 1.32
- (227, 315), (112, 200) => 1.16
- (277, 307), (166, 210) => 1.28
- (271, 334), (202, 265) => 1.14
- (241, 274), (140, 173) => 1.37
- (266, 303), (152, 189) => 1.24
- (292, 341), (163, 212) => 1.30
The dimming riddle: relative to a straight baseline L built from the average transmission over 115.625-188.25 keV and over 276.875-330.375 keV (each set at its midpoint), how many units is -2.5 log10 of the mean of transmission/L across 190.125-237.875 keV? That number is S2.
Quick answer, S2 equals 0.20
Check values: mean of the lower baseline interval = 50.1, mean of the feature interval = 44.2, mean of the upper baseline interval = 57.8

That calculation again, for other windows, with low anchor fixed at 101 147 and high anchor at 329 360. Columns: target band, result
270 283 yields -0.03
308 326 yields -0.01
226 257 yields -0.03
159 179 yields 0.24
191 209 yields 0.46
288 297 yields -0.01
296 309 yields -0.01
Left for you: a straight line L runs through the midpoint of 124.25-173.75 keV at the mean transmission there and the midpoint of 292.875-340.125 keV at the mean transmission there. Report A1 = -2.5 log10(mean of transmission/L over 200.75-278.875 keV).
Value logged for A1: 0.03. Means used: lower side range 47.4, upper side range 57.7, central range 51.7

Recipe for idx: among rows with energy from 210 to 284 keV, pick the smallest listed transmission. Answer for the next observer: 28.7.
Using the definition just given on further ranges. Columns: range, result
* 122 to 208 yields 25.8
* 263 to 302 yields 57.2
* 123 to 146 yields 48.2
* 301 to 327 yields 57.3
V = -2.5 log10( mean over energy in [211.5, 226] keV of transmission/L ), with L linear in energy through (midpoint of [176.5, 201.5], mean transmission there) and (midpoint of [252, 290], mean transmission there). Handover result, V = 0.21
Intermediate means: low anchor 50.4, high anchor 58.5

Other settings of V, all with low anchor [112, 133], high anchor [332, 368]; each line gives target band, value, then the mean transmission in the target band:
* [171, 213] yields 0.29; 44.3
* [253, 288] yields -0.02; 58.6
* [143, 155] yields 0.31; 43.5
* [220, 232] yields 0.06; 54.6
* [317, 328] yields -0.01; 57.7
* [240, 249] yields -0.03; 59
